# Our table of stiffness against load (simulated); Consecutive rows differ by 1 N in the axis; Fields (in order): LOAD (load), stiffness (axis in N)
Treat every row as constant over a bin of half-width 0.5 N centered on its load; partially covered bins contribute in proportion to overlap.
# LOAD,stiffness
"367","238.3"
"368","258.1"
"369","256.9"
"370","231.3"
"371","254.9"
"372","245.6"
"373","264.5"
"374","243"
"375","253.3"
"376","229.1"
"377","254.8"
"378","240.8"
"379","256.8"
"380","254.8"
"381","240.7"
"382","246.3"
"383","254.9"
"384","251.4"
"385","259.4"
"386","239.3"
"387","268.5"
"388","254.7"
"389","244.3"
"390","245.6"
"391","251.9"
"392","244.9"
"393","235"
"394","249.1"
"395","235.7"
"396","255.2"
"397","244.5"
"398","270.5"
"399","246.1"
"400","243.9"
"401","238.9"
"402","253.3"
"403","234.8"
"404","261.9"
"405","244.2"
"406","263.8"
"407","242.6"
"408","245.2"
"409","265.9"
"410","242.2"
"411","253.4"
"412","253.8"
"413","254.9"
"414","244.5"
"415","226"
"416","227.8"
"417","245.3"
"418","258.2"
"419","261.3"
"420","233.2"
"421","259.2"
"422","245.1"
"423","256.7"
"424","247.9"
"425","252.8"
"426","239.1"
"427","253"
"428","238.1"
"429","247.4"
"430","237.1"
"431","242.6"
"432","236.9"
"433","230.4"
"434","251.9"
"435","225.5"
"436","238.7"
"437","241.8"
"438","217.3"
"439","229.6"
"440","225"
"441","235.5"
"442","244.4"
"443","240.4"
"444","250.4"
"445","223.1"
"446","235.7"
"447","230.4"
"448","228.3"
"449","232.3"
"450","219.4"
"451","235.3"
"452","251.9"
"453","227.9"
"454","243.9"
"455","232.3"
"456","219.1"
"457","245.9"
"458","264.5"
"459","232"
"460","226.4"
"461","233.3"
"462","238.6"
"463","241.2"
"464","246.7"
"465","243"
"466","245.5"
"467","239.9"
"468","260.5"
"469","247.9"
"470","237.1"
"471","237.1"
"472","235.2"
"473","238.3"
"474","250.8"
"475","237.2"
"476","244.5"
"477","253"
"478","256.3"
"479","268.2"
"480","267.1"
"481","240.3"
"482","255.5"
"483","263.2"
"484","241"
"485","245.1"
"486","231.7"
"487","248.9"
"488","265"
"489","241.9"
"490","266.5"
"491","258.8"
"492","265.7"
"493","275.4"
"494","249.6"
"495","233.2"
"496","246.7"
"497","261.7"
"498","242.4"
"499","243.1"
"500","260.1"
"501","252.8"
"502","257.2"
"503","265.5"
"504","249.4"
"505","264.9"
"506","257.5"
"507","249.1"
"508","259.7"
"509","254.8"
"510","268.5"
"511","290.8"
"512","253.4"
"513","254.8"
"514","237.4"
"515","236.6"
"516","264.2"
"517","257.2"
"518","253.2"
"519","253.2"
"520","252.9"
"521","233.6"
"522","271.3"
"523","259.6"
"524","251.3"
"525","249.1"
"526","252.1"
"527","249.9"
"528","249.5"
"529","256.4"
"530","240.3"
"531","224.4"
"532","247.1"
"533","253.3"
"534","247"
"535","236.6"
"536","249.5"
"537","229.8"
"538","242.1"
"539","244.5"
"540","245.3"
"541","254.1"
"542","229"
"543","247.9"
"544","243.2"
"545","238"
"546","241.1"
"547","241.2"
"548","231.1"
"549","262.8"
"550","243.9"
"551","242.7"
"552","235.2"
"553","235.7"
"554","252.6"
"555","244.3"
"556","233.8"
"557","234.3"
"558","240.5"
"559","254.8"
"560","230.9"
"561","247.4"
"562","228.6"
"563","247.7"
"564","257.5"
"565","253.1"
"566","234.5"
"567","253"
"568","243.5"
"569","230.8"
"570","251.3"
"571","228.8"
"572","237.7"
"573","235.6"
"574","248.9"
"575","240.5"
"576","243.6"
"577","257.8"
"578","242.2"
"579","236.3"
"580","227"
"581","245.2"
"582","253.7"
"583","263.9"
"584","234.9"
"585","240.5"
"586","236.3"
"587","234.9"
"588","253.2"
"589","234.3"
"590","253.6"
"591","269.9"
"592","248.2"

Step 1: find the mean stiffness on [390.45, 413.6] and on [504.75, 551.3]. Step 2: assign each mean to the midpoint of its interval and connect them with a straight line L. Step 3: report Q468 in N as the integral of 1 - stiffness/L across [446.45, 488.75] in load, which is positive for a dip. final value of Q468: 1.1 N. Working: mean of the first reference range 249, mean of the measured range 243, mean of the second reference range 249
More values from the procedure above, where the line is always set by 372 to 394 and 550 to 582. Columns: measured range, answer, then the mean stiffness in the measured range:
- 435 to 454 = 1.00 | 234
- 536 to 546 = 0.04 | 242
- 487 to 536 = -1.85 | 253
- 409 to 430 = 0.04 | 247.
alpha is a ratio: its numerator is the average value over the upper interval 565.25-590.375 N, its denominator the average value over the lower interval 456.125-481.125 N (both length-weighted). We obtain 0.99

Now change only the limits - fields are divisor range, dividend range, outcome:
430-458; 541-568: 1.03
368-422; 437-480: 0.96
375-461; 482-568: 1.02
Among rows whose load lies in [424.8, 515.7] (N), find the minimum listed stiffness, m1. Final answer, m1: 217.3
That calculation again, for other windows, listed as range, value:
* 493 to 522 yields 233.2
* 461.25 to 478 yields 235.2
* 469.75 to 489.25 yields 231.7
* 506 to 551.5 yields 224.4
